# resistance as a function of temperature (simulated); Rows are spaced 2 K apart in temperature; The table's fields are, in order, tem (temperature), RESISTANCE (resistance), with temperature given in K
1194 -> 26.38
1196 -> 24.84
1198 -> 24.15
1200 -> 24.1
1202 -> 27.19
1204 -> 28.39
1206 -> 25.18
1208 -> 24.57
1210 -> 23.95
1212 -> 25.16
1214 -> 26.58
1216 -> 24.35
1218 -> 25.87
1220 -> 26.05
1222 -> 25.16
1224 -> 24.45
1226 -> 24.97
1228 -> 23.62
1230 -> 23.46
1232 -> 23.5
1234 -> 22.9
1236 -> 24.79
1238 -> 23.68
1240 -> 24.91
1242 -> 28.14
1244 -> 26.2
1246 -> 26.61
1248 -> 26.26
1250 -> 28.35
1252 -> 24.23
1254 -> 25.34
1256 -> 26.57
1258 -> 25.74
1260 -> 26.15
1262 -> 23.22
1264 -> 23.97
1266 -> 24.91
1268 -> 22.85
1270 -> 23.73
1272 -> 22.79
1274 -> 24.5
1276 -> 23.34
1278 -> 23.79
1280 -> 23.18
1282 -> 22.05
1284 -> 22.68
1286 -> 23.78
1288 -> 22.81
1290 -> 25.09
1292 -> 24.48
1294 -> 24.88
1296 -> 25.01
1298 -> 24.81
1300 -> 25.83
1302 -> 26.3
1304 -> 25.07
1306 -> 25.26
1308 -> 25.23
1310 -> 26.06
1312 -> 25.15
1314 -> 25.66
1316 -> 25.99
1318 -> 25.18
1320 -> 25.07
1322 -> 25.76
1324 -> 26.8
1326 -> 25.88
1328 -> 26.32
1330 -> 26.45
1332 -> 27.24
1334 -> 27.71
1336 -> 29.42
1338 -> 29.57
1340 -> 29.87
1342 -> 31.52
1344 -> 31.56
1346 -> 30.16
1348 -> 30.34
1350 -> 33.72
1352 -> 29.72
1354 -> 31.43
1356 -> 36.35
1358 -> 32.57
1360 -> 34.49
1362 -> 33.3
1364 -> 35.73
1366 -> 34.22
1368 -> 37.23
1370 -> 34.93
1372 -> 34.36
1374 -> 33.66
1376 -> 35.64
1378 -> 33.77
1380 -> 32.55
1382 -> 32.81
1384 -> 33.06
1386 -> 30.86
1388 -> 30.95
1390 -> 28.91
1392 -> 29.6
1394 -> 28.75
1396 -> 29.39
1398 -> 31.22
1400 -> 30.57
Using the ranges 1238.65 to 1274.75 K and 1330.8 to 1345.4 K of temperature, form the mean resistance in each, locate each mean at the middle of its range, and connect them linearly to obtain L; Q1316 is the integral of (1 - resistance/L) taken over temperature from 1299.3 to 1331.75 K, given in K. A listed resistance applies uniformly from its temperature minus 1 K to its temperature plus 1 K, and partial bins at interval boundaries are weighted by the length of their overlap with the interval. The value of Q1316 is 2.9 K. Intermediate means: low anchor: 25.2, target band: 25.8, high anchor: 29.5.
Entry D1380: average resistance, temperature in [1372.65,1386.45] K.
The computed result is 33.3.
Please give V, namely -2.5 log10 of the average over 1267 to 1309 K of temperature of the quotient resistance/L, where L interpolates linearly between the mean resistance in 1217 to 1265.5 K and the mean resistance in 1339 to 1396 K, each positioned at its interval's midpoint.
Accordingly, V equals 0.16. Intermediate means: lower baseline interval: 25.2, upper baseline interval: 32.5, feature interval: 24.2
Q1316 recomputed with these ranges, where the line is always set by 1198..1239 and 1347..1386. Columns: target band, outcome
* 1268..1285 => 3.0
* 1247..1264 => 0.9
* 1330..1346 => 1.3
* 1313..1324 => 1.8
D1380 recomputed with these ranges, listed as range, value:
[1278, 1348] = 26.1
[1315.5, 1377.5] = 30.8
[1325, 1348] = 28.8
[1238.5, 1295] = 24.7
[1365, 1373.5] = 35.1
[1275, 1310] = 24.4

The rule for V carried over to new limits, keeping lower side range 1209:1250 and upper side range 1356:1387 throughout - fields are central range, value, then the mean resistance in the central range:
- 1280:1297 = 0.21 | 23.8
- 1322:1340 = 0.15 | 27.5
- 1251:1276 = 0.12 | 24.5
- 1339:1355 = 0.05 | 31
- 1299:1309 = 0.17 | 25.5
